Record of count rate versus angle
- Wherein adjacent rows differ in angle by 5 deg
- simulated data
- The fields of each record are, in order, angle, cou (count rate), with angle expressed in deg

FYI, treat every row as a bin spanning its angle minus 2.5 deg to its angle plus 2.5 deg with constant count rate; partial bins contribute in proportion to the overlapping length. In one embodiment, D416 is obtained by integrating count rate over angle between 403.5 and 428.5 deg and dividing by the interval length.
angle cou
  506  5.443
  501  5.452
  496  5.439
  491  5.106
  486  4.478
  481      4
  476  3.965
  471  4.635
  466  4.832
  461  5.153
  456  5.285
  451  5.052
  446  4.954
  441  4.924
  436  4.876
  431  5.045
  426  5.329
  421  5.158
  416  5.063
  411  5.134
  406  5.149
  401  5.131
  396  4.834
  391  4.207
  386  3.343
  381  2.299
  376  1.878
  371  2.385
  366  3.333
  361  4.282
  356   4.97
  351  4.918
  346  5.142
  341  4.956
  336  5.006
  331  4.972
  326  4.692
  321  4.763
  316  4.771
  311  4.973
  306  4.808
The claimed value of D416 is 5.17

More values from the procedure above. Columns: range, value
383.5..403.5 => 4.38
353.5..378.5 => 3.37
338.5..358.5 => 5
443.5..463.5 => 5.11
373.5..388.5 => 2.51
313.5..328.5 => 4.74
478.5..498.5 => 4.76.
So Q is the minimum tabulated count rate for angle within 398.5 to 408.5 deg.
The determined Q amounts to 5.131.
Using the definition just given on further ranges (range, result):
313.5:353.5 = 4.692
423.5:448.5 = 4.876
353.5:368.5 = 3.333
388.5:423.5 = 4.207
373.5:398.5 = 1.878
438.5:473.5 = 4.635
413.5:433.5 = 5.045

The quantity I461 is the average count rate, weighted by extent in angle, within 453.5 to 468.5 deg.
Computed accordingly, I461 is 5.09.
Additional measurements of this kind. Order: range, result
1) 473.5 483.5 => 3.98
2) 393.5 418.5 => 5.06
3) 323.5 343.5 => 4.91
